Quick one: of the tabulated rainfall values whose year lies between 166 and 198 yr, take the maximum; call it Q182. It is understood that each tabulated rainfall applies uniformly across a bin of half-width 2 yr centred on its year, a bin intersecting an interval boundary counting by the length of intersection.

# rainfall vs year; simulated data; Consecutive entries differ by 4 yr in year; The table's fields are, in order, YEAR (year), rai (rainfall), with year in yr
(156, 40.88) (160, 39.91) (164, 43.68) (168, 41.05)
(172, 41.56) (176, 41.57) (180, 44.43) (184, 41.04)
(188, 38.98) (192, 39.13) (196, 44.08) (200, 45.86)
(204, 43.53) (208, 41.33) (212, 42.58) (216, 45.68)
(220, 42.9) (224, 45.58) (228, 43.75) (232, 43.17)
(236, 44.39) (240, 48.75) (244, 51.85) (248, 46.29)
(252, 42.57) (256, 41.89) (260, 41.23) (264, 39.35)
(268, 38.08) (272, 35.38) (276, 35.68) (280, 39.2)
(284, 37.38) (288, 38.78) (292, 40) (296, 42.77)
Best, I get 44.43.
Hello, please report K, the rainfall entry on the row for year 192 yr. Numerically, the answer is 39.13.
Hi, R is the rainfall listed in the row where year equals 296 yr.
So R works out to 42.77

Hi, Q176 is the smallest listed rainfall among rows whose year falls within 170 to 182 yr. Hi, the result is 41.56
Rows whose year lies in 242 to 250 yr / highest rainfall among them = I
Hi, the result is 51.85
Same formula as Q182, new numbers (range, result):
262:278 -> 39.35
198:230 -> 45.86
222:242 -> 48.75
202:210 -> 43.53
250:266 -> 42.57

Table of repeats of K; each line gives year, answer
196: 44.08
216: 45.68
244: 51.85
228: 43.75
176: 41.57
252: 42.57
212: 42.58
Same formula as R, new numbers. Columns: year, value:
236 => 44.39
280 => 39.2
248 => 46.29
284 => 37.38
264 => 39.35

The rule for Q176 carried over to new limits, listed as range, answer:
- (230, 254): 42.57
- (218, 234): 42.9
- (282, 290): 37.38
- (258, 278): 35.38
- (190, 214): 39.13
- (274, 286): 35.68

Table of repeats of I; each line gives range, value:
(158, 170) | 43.68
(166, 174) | 41.56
